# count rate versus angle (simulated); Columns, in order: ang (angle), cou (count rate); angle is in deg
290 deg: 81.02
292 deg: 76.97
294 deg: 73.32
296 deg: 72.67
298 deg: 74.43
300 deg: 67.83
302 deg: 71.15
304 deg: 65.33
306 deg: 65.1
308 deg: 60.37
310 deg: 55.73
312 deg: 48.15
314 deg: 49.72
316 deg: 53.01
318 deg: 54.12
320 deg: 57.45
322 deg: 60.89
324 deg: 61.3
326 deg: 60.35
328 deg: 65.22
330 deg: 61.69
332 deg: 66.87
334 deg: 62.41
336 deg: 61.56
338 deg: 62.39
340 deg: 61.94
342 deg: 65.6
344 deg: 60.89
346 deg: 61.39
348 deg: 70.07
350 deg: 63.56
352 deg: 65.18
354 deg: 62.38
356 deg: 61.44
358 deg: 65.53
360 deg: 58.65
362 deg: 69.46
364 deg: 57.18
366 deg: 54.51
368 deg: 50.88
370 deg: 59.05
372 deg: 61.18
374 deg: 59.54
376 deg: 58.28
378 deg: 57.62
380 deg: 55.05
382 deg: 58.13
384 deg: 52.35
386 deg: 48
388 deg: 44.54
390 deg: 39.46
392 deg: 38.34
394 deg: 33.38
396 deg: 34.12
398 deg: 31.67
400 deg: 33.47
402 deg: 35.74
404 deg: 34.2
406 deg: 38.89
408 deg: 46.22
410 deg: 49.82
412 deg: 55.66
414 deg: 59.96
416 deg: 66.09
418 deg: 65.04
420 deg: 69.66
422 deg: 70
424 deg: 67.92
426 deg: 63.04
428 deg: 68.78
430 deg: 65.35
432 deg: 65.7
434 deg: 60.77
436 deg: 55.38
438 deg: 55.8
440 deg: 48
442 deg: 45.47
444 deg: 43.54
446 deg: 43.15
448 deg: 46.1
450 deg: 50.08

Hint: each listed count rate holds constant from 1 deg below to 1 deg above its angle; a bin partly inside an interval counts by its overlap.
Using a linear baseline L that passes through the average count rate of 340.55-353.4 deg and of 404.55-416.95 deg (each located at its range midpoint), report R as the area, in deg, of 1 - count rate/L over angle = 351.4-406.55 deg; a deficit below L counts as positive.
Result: 7.5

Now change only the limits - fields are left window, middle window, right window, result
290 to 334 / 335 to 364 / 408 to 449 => -0.82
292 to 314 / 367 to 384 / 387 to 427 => -1.06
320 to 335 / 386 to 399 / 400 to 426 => 4.29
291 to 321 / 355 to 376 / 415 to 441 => 1.14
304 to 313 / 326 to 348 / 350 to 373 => -1.36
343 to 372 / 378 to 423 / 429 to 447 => 6.89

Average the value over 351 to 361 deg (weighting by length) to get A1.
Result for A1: 62.6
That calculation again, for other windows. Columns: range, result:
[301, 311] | 63.5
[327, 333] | 64.6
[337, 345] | 62.7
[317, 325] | 58.4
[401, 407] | 36.3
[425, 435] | 64.7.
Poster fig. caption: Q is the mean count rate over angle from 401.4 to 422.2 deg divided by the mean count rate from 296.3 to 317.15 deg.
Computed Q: 0.9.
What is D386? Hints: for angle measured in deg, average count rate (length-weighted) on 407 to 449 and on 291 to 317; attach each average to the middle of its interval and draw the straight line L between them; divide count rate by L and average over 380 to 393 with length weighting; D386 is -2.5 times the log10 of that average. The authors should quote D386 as 0.25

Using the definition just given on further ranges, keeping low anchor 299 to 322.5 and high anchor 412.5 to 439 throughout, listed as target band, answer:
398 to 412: 0.49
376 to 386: 0.13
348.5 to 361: -0.04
